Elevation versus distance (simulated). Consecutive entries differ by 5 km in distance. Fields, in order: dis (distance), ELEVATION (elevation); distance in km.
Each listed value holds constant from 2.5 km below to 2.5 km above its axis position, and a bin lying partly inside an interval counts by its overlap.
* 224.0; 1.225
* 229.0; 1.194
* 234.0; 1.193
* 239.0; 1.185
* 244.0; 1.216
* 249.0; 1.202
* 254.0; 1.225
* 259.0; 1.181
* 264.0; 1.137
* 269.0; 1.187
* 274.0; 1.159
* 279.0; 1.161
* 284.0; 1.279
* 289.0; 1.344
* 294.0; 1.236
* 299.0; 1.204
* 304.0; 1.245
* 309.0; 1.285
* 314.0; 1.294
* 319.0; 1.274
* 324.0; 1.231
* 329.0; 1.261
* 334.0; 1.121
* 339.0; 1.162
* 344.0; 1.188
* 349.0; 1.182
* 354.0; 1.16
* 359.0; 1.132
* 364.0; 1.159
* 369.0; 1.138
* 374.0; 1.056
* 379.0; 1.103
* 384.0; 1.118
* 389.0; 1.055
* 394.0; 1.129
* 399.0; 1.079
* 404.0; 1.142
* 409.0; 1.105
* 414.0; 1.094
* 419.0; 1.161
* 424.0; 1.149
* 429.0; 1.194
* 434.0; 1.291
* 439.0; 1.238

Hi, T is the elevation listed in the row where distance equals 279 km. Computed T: 1.161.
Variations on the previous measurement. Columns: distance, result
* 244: 1.216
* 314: 1.294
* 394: 1.129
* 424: 1.149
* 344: 1.188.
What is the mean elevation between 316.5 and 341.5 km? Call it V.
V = 1.21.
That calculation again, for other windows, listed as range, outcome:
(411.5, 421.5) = 1.13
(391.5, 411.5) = 1.11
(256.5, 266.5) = 1.16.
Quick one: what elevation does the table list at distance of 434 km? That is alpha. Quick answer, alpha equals 1.291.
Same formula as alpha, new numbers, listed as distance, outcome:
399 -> 1.079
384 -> 1.118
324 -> 1.231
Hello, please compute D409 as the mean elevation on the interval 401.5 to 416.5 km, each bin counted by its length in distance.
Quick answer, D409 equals 1.11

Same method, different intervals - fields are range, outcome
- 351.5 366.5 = 1.15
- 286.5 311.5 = 1.26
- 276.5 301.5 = 1.24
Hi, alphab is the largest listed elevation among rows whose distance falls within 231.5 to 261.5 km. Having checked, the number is 1.225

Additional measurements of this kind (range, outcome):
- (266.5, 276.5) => 1.187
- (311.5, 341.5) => 1.294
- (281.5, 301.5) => 1.344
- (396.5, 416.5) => 1.142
